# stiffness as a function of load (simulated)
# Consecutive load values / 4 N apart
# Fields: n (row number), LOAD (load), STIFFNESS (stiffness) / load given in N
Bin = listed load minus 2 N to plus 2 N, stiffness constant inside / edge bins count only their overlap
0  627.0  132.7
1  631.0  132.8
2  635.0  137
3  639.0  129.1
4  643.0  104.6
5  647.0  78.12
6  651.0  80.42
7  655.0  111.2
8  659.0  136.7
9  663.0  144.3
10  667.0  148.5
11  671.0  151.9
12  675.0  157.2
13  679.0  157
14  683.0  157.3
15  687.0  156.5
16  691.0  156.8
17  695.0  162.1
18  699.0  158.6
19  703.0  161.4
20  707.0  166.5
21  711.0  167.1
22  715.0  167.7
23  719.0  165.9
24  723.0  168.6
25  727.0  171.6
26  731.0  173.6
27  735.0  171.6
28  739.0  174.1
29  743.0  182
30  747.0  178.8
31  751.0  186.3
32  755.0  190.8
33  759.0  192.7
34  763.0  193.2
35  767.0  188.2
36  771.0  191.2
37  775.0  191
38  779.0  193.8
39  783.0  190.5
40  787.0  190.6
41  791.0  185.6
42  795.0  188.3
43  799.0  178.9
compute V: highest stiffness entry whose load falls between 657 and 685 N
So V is 157.3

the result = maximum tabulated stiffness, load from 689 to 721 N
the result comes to 167.7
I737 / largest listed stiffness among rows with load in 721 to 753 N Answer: 186.3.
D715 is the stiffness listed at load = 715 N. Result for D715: 167.7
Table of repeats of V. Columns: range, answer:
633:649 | 137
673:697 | 162.1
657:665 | 144.3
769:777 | 191.2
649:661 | 136.7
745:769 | 193.2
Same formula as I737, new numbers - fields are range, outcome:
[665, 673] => 151.9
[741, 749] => 182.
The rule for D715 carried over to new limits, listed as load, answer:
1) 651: 80.42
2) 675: 157.2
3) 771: 191.2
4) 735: 171.6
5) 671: 151.9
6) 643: 104.6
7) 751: 186.3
